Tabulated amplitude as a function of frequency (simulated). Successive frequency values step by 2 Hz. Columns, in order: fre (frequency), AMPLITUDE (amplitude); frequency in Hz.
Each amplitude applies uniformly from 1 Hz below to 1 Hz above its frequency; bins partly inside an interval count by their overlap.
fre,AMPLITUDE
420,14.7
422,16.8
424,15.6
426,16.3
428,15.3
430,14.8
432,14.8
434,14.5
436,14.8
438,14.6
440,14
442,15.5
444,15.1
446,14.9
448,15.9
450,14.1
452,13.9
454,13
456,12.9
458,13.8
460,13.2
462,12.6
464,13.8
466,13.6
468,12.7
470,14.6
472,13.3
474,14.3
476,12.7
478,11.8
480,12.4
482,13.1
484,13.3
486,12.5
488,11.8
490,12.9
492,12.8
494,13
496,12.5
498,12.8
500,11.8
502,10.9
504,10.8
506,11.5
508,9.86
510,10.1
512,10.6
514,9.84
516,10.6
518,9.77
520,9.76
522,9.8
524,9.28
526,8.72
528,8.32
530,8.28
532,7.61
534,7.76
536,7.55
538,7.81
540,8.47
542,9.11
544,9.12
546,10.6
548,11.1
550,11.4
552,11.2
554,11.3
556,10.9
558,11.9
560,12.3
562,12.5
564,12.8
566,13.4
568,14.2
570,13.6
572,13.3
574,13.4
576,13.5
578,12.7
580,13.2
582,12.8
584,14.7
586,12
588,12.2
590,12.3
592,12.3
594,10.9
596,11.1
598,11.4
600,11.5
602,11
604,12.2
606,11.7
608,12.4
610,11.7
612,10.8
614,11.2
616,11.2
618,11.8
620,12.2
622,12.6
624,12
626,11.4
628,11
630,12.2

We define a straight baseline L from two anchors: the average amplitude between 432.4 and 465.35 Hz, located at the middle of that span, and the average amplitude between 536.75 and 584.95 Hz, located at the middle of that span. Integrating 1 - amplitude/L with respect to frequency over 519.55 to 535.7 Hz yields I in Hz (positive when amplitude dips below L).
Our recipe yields 5.1 Hz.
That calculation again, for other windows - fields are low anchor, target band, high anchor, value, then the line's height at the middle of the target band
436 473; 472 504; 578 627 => 2.4 Hz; 13.5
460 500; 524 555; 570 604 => 8.4 Hz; 12.7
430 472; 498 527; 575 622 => 6.4 Hz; 13.3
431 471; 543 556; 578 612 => 2.0 Hz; 12.7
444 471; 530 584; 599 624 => 4.8 Hz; 12.5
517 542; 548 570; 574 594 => -2.7 Hz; 10.9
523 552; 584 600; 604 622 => -1.4 Hz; 11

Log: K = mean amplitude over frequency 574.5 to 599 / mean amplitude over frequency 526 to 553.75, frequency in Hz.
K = 1.36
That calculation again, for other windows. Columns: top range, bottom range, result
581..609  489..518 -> 1.06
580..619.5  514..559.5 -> 1.24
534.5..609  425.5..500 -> 0.85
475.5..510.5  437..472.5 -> 0.86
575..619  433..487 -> 0.88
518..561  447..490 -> 0.73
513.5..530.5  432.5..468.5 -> 0.67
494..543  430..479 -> 0.70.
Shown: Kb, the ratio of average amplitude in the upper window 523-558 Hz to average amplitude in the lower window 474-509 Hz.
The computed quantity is 0.77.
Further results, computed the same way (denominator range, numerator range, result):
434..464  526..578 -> 0.77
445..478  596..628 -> 0.85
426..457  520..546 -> 0.59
